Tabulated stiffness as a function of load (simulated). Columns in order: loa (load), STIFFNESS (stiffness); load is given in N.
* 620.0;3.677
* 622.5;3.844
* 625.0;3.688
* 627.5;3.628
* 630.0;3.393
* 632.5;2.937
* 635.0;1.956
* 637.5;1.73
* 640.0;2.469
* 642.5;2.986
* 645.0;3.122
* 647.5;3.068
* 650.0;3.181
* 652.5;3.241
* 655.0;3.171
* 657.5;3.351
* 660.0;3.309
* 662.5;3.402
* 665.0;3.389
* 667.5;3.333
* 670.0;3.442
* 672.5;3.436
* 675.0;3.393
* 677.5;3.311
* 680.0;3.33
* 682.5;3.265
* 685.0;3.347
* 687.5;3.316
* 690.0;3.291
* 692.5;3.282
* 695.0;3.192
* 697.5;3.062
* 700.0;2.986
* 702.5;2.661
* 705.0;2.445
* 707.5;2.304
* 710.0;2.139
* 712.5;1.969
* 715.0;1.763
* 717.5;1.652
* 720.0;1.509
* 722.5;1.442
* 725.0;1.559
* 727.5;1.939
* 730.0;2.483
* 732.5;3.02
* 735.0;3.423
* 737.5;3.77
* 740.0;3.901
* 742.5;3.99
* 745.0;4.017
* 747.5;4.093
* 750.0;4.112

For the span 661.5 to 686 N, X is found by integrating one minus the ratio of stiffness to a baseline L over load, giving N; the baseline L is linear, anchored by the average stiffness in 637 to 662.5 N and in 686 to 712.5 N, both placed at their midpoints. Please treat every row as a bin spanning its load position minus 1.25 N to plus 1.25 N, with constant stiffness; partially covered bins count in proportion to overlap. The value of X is -3.65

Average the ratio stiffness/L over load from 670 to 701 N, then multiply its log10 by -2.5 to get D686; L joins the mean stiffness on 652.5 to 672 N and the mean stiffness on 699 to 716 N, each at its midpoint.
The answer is -0.17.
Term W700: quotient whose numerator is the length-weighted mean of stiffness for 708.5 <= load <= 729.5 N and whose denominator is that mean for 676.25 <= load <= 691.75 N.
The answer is 0.54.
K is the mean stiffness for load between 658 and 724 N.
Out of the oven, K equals 2.85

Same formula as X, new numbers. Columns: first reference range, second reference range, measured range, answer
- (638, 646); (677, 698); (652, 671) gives -2.3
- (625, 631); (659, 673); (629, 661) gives 5.2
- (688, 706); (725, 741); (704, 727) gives 8.7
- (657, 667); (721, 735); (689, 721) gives 1.8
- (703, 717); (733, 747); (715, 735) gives 6.5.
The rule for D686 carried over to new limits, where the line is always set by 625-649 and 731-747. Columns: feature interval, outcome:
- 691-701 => 0.07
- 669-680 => -0.07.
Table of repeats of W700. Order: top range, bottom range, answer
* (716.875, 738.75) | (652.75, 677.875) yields 0.70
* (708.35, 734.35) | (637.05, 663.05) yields 0.66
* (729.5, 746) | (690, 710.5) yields 1.26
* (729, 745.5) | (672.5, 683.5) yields 1.05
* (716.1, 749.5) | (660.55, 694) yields 0.85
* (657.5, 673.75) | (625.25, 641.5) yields 1.23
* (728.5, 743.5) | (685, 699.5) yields 1.05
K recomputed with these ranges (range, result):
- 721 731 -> 1.83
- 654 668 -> 3.33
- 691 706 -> 2.95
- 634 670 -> 3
